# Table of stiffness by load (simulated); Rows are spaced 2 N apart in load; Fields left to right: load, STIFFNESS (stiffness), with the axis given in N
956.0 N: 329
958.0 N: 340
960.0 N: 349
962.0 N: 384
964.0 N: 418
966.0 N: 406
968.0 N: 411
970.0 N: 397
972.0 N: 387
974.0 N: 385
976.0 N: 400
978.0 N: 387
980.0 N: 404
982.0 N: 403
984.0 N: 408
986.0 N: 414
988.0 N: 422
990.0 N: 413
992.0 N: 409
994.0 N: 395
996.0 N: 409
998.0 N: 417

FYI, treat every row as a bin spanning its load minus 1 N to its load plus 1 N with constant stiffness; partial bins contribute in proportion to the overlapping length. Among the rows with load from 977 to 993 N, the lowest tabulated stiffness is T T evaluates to 387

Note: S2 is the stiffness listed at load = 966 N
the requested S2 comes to 406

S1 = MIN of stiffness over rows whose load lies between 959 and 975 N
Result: 349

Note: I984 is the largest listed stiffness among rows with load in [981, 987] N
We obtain 414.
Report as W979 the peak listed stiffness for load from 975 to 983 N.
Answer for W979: 404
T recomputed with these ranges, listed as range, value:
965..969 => 406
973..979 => 385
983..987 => 408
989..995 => 395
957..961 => 340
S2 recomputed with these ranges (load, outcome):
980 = 404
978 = 387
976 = 400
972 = 387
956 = 329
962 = 384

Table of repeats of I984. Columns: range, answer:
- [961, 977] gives 418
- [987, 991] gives 422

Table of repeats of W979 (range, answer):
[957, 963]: 384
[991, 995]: 409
